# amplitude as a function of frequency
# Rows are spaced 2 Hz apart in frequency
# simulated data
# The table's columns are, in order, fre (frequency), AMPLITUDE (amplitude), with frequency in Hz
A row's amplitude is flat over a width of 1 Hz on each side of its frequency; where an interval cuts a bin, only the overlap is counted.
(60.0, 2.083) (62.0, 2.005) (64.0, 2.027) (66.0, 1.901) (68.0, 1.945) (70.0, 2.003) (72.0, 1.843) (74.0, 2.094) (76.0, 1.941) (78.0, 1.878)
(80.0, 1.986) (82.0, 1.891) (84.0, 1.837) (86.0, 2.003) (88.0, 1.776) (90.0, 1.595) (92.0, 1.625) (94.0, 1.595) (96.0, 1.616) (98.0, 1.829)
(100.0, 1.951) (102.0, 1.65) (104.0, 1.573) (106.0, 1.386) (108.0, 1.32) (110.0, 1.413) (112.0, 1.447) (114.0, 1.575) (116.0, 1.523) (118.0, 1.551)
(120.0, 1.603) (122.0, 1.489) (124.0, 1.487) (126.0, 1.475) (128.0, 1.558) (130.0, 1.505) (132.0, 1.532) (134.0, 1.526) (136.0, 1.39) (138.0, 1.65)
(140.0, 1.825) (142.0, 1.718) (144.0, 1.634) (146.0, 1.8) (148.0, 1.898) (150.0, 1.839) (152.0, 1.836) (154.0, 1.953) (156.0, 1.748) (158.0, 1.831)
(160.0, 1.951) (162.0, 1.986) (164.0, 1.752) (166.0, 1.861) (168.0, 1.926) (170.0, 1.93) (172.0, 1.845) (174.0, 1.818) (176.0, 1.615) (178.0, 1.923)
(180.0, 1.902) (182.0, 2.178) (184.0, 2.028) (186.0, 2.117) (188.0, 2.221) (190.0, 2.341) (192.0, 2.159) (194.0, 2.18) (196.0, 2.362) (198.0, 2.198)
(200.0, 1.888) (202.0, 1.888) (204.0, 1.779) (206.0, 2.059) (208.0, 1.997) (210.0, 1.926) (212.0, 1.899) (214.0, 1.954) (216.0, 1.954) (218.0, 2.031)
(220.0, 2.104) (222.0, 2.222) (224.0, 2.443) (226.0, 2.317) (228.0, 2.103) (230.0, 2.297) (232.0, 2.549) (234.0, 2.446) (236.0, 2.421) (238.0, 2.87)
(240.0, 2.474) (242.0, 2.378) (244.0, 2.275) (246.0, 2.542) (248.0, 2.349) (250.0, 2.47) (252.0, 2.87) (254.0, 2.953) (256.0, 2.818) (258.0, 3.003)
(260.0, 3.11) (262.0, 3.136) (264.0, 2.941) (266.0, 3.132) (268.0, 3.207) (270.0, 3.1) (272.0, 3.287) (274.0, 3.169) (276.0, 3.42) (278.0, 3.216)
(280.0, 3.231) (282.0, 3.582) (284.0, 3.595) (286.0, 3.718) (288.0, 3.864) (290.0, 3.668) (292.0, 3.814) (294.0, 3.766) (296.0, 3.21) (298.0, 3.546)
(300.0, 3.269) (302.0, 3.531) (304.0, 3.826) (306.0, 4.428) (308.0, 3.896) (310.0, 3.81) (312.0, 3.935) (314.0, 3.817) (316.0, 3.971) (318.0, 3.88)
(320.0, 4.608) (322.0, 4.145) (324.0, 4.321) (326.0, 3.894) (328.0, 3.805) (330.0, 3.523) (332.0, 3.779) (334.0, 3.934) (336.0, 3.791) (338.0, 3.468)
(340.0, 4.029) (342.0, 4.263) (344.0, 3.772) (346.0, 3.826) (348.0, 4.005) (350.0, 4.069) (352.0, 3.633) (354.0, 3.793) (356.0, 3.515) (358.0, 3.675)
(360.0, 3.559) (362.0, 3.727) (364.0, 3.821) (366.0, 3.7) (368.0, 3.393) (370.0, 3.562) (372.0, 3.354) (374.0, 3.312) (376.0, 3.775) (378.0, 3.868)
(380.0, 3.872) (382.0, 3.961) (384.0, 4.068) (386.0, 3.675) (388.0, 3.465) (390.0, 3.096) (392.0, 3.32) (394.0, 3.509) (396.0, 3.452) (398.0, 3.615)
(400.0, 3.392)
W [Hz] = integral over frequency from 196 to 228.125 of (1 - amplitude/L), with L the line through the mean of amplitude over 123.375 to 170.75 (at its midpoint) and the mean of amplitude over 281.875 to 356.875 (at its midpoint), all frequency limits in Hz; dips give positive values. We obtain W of 5.9 Hz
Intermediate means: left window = 1.73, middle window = 2.06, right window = 3.83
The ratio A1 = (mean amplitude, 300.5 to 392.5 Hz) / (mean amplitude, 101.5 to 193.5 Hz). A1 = 2.17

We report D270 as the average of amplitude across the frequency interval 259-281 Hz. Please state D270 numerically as 3.18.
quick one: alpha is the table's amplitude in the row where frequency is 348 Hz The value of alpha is 4.005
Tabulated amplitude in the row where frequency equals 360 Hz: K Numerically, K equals 3.559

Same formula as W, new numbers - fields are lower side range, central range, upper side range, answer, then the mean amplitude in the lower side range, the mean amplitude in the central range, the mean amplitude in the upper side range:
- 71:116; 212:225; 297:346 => 3.6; 1.71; 2.1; 3.88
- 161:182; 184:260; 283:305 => 8.3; 1.87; 2.3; 3.62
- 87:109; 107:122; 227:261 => 2.1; 1.63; 1.49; 2.58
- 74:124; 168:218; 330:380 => 8.7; 1.67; 2.01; 3.73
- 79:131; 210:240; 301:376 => 5.5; 1.63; 2.25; 3.82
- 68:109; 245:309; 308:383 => -0.4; 1.77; 3.3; 3.82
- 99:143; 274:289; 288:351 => -0.3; 1.55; 3.49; 3.86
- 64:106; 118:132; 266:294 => 4.1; 1.82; 1.52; 3.45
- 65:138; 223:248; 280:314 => 5.2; 1.67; 2.42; 3.7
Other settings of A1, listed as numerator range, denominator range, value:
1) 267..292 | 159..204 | 1.72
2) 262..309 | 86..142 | 2.20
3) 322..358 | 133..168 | 2.16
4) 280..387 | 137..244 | 1.85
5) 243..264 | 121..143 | 1.77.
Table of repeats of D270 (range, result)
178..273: 2.4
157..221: 1.99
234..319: 3.26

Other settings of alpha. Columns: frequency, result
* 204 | 1.779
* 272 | 3.287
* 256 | 2.818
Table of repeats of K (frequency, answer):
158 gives 1.831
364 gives 3.821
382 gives 3.961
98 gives 1.829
